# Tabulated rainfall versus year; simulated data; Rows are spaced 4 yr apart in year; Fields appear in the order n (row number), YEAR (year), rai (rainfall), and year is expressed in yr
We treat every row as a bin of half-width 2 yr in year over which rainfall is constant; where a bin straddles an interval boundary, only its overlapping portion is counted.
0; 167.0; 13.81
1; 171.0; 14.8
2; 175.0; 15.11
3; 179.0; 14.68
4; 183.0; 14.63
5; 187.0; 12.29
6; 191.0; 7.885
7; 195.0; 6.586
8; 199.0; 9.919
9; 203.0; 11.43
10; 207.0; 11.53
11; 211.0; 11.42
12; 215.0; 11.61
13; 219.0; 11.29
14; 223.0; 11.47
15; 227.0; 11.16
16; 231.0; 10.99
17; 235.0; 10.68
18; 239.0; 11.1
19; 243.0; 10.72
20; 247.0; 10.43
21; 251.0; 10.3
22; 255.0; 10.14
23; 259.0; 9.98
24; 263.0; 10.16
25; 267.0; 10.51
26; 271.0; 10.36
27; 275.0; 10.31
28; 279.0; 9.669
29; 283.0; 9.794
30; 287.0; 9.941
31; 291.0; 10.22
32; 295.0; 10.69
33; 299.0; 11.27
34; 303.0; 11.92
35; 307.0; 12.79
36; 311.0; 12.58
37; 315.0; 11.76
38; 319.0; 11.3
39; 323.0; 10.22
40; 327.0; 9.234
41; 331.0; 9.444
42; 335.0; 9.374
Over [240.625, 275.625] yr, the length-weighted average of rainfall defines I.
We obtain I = 10.3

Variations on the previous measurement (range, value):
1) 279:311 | 11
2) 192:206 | 9.37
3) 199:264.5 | 10.9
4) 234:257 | 10.6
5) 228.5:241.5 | 10.9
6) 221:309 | 10.7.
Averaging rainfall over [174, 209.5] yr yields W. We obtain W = 11.5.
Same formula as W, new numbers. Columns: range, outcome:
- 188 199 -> 8.18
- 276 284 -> 9.8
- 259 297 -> 10.2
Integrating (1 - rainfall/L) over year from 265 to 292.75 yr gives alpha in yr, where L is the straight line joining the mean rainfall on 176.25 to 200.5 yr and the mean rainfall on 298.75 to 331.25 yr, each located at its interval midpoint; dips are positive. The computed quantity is 2.7 yr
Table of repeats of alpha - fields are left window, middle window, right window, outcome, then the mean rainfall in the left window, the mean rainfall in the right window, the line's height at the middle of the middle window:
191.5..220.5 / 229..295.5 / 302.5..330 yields 3.1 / 10.4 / 11.3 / 10.9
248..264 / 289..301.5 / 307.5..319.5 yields 0.8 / 10.2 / 12.1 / 11.5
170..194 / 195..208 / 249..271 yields 2.1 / 12.9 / 10.2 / 12.2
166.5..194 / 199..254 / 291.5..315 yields 6.7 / 13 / 11.7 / 12.6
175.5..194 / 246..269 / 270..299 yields 1.1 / 12.3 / 10.2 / 10.8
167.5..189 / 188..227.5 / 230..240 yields 6.2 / 14.3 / 10.9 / 12.5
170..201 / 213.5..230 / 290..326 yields 0.6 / 11.9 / 11.4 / 11.7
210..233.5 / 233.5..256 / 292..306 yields 1.5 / 11.3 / 11.3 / 11.3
